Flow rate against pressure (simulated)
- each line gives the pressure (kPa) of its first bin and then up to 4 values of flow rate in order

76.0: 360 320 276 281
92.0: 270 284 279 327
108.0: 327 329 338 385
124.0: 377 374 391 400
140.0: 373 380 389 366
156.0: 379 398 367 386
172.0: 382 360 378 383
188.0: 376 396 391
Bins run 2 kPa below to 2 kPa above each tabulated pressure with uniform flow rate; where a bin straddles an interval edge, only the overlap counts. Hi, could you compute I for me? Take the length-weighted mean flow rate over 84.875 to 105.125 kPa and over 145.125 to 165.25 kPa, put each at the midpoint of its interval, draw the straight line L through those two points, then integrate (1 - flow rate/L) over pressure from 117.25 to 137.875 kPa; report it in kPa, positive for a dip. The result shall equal -2.9 kPa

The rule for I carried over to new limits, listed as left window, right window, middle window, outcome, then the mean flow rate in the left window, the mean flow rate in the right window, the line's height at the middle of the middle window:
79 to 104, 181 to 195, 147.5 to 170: -1.6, 287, 385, 355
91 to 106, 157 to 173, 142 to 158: -0.7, 291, 383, 362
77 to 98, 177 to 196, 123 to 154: -4.0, 290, 383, 338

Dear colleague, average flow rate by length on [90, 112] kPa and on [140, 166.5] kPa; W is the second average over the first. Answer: 1.3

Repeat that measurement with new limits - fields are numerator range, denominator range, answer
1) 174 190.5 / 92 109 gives 1.25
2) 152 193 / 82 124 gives 1.21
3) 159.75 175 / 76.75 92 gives 1.29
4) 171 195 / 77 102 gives 1.32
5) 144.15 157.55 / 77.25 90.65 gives 1.28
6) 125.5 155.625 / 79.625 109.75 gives 1.30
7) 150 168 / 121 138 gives 0.98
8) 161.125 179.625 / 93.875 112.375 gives 1.22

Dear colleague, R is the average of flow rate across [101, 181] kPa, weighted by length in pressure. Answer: 369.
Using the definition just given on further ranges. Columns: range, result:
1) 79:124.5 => 314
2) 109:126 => 355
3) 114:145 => 377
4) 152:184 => 378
